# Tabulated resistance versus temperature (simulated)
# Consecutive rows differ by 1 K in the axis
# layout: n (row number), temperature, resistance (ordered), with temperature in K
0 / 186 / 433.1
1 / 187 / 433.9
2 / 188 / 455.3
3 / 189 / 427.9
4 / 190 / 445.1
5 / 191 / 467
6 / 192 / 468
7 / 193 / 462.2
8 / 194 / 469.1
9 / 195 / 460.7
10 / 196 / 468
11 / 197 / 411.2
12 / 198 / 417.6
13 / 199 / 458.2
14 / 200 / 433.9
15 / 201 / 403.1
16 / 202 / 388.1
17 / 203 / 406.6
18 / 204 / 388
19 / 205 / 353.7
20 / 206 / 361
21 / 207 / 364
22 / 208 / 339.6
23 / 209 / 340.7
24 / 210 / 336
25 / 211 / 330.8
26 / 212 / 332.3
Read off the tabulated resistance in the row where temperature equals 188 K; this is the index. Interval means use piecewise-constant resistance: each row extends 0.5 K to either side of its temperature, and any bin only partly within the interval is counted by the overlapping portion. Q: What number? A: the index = 455.3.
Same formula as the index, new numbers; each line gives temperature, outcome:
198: 417.6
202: 388.1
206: 361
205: 353.7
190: 445.1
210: 336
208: 339.6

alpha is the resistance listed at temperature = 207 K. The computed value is 364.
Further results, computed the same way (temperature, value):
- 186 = 433.1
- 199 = 458.2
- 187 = 433.9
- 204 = 388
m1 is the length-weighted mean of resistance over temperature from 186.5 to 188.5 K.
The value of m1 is 445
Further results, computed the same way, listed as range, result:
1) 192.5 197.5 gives 454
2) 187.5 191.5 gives 449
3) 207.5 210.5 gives 339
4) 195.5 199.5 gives 439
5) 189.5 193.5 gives 461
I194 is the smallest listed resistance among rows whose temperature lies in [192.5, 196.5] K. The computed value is 460.7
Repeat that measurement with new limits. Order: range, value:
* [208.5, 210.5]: 336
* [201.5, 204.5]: 388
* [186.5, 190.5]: 427.9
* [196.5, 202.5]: 388.1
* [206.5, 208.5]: 339.6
